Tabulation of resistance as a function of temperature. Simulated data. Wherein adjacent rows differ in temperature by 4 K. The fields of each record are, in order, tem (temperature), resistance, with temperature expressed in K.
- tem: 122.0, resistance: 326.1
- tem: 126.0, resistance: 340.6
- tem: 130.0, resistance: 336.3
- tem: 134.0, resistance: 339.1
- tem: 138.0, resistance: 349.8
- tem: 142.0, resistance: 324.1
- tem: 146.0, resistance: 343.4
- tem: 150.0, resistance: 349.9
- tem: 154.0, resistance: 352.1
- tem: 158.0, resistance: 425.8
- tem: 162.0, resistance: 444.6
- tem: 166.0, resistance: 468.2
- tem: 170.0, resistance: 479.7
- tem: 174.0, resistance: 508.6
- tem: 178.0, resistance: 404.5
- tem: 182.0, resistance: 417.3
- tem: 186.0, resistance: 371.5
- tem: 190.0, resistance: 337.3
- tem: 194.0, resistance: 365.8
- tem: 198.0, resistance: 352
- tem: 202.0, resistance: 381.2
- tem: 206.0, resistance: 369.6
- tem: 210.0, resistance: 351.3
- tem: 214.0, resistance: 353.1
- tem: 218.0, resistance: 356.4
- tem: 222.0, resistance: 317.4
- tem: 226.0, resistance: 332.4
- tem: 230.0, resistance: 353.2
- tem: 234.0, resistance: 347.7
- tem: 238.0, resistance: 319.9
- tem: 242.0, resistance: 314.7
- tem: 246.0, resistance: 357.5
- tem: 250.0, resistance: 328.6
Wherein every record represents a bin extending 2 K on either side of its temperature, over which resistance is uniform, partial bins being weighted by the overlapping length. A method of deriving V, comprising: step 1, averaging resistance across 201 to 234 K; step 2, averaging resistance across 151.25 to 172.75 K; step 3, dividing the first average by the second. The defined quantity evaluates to 0.81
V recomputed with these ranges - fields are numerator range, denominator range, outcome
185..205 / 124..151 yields 1.06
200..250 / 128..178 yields 0.88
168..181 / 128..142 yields 1.36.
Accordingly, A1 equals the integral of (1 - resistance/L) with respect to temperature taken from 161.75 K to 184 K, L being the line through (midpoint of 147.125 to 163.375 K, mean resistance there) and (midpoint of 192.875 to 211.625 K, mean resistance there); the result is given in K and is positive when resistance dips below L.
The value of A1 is -4.4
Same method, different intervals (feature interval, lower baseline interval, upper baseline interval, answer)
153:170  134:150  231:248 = -4.7 K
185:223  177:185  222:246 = 1.9 K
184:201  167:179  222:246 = 2.7 K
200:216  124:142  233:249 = -1.3 K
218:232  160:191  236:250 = 0.8 K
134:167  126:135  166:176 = 2.9 K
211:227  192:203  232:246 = 0.3 K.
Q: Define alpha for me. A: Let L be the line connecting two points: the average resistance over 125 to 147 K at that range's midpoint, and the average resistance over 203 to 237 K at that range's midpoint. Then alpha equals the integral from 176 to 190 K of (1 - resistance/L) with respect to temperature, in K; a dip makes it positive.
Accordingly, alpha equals -1.8 K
